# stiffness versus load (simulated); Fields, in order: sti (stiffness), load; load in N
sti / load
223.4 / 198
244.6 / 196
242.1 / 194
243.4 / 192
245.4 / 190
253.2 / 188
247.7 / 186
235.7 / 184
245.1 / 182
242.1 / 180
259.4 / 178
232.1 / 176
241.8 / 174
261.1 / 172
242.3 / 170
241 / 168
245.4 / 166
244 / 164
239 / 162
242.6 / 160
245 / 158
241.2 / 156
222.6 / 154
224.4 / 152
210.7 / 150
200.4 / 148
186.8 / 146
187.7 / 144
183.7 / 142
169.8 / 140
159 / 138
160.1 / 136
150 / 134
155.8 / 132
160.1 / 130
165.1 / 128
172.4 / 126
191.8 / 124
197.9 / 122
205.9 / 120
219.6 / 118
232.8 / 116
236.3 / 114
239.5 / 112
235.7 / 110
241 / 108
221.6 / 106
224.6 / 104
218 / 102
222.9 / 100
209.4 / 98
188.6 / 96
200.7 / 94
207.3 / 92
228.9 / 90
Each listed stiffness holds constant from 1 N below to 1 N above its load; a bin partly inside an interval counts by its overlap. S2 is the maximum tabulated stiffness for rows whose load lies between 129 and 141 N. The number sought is 169.8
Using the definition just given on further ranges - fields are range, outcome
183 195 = 253.2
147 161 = 245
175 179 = 259.4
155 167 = 245.4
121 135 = 197.9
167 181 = 261.1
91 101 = 222.9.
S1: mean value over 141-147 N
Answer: 186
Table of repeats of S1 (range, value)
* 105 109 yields 231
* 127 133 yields 160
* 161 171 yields 242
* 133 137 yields 155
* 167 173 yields 248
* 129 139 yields 157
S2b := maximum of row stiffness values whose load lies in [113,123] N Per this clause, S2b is 236.3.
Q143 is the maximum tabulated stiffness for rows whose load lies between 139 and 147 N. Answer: 187.7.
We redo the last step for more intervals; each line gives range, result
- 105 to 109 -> 241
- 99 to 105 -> 224.6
